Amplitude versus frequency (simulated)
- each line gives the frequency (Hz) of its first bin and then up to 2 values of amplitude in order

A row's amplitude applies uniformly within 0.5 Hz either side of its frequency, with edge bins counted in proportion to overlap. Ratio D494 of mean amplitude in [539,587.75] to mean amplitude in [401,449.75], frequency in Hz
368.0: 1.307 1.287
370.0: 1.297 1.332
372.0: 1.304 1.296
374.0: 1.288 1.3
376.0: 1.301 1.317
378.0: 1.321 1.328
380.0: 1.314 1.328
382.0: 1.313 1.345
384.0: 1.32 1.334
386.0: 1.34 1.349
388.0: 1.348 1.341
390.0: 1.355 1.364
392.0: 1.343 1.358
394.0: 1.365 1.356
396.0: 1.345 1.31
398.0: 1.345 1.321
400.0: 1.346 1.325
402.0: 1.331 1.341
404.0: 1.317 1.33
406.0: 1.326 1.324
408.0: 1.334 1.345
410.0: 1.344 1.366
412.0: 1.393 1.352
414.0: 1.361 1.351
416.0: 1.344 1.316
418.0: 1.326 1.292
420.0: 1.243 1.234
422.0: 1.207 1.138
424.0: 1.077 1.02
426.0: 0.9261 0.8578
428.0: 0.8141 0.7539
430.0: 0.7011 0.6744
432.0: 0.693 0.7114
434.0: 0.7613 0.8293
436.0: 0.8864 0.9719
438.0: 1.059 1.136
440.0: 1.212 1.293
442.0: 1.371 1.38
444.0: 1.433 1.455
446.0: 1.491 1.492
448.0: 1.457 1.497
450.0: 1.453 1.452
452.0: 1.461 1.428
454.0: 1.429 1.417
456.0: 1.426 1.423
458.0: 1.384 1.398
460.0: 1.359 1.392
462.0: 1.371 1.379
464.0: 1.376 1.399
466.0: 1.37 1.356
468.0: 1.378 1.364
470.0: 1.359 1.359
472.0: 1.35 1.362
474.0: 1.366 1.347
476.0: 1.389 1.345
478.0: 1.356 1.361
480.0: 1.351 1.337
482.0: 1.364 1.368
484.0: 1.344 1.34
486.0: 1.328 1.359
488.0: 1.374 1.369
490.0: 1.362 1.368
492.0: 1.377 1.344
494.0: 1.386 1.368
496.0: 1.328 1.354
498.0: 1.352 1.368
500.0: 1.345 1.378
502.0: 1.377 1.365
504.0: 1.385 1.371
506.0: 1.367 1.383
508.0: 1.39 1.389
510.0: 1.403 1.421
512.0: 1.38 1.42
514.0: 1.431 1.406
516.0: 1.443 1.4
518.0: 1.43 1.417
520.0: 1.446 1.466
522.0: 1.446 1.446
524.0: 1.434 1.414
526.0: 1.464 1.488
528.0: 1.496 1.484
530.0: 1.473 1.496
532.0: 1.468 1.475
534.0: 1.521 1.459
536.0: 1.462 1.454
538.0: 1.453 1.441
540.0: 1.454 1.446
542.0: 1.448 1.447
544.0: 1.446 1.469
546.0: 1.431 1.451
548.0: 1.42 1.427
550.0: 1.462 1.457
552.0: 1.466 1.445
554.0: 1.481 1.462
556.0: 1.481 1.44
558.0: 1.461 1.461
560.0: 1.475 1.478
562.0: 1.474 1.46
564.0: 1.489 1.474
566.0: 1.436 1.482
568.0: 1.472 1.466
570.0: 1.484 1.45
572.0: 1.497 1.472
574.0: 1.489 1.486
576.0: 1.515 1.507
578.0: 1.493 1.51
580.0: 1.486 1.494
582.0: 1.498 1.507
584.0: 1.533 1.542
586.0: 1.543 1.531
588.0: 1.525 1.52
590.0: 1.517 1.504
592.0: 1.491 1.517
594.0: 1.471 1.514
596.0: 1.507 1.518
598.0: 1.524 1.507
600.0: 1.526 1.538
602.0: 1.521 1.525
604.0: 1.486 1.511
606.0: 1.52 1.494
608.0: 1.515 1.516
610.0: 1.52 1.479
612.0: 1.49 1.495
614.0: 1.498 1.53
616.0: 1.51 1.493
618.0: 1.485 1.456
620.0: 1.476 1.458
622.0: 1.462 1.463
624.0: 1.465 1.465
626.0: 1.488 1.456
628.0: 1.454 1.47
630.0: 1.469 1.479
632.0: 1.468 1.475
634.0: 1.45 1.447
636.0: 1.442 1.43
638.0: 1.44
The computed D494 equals 1.24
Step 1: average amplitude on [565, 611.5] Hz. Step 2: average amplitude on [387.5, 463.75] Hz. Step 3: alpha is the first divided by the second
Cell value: 1.20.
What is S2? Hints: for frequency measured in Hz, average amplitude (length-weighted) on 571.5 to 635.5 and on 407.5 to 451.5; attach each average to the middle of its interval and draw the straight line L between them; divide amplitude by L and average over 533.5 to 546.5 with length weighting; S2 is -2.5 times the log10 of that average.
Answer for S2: -0.06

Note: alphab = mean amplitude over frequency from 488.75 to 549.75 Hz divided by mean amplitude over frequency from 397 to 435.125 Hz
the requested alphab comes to 1.2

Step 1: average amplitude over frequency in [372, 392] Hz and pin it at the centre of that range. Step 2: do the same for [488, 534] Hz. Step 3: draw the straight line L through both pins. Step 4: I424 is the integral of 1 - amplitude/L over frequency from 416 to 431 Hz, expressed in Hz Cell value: 3.2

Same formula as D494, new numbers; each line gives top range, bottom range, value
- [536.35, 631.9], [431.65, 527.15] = 1.10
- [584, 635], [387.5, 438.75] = 1.26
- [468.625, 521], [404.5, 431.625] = 1.17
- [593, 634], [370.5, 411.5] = 1.12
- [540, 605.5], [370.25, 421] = 1.12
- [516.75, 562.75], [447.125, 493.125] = 1.05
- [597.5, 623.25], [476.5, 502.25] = 1.11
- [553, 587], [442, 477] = 1.06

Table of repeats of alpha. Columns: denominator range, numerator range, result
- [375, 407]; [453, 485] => 1.03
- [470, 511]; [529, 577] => 1.07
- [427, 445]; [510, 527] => 1.44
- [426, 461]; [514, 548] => 1.22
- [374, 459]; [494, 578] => 1.14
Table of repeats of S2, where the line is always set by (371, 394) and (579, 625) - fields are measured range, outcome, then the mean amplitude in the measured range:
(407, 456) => 0.14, 1.2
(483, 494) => 0.04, 1.36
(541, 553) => 0.01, 1.45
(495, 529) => 0.02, 1.41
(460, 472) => 0.02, 1.37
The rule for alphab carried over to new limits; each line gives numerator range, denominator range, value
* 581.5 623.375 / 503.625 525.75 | 1.07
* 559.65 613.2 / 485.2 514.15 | 1.09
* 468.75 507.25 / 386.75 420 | 1.02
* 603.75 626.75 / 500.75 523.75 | 1.06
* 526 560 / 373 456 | 1.16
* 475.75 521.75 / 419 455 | 1.20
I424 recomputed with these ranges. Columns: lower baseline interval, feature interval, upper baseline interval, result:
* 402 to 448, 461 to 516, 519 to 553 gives -1.5 Hz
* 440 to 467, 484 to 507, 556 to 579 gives 1.2 Hz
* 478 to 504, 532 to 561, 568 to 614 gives -0.4 Hz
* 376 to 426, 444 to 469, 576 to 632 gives -1.0 Hz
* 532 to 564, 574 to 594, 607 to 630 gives -0.5 Hz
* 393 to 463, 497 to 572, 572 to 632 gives -2.1 Hz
